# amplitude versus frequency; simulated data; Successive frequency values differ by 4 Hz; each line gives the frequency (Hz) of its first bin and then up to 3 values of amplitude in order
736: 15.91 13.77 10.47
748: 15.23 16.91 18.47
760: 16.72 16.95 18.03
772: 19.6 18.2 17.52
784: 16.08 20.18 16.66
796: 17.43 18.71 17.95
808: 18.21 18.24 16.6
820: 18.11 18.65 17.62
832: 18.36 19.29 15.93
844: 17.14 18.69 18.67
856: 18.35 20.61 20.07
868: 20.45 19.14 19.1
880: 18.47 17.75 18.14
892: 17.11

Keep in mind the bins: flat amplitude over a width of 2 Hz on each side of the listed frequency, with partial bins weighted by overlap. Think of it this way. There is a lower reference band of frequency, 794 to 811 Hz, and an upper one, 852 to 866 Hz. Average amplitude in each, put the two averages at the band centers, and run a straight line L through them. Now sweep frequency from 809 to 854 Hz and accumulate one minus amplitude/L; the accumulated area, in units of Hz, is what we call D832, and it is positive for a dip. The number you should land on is 2.1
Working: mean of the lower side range 18.1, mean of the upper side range 19.5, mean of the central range 17.9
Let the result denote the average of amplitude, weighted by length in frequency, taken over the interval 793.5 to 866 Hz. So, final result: 18.2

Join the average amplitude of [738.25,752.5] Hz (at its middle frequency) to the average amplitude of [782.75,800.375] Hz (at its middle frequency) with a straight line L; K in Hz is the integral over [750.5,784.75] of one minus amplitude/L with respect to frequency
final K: -4.3 Hz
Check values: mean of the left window 13.8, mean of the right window 17.8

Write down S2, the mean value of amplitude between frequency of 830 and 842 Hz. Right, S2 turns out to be 17.9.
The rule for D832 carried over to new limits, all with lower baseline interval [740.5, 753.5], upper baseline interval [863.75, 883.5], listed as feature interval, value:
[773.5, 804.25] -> -4.1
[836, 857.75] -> 0.3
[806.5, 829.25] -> -1.3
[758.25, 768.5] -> -1.7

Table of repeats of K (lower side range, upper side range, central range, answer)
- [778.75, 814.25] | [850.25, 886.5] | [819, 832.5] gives 0.2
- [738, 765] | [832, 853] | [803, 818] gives -0.6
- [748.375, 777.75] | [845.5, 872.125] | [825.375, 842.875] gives 1.1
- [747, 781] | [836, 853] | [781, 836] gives -0.9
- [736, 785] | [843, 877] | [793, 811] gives -0.4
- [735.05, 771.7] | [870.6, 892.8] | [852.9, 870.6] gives -1.8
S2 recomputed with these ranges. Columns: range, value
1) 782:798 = 17.6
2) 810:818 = 17.4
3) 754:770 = 17.5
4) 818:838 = 18.4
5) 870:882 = 18.9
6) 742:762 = 15.6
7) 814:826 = 17.8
